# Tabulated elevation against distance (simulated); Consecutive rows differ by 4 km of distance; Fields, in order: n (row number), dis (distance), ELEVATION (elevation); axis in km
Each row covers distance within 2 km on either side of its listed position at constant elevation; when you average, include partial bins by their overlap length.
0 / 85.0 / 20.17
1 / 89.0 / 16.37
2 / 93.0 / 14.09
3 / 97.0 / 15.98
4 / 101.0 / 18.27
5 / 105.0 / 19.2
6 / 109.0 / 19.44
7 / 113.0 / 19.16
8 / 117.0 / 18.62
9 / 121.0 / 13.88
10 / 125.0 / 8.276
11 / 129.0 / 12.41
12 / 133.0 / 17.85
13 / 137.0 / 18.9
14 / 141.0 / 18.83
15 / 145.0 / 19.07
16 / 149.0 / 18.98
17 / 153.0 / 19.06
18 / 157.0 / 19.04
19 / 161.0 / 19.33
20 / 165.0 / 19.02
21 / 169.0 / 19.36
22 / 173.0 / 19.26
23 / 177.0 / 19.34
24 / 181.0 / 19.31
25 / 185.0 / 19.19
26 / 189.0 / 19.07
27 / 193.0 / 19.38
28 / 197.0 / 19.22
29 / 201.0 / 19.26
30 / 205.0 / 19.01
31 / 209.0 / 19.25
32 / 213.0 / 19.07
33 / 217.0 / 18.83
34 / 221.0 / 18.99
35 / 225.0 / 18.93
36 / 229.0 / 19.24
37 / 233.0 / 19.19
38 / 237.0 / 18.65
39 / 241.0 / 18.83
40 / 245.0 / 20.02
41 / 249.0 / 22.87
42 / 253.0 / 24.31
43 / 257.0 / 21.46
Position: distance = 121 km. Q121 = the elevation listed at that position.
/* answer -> 13.88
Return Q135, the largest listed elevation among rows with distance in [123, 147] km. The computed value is 19.07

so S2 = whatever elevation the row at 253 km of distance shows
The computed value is 24.31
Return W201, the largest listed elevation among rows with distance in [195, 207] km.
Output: 19.26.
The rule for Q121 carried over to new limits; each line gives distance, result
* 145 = 19.07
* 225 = 18.93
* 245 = 20.02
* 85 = 20.17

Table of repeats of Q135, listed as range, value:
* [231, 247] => 20.02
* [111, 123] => 19.16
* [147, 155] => 19.06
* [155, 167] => 19.33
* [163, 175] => 19.36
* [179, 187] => 19.31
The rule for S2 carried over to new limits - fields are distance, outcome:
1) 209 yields 19.25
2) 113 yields 19.16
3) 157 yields 19.04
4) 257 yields 21.46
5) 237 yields 18.65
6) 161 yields 19.33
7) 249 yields 22.87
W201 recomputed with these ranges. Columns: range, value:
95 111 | 19.44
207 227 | 19.25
